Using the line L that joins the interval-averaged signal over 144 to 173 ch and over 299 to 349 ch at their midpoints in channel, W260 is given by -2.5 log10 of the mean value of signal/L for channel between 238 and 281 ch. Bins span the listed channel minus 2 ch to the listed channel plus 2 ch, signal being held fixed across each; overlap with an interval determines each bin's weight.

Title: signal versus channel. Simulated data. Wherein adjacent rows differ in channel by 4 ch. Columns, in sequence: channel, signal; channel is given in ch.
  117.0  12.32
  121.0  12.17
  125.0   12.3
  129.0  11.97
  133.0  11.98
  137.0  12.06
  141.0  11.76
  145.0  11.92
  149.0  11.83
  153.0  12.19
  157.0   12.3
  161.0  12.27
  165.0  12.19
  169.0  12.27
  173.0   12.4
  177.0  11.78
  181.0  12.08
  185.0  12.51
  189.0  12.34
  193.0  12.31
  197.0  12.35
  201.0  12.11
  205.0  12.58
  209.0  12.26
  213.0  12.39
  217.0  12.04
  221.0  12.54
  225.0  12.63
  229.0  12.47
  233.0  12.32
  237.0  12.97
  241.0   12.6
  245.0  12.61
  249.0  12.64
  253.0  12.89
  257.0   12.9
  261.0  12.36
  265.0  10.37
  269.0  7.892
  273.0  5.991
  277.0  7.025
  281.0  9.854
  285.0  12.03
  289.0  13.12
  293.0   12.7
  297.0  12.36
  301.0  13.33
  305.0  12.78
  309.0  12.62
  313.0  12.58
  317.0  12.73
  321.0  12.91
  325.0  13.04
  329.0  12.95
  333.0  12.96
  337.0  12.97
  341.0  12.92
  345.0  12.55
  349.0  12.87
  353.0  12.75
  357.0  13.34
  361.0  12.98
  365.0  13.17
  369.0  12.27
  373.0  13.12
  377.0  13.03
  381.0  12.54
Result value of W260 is 0.17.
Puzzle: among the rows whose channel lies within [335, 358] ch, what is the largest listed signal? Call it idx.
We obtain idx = 13.34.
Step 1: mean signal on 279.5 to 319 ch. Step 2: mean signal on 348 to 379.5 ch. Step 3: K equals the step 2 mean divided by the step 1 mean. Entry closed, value 1.0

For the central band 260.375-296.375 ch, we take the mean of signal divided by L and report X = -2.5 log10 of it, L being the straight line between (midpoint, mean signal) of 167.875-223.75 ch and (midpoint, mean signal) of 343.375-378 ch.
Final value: 0.23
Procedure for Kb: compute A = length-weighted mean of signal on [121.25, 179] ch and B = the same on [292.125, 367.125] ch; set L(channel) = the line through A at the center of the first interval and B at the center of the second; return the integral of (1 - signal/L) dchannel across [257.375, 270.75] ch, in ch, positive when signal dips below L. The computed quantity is 2.1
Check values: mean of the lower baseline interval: 12.1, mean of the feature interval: 10.6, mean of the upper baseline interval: 12.9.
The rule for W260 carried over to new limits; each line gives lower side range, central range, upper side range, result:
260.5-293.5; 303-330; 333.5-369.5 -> -0.116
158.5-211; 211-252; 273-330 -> -0.036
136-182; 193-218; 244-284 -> -0.087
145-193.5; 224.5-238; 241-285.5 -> -0.128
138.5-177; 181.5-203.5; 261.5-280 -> -0.129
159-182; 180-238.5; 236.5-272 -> -0.039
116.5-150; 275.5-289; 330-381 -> 0.225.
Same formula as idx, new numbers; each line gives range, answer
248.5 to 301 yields 13.33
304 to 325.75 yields 13.04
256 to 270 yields 12.9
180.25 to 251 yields 12.97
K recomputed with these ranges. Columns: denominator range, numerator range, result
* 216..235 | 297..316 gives 1.03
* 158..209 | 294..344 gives 1.05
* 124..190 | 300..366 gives 1.06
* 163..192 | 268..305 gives 0.87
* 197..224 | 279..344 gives 1.02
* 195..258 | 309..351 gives 1.03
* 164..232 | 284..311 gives 1.03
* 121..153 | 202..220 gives 1.03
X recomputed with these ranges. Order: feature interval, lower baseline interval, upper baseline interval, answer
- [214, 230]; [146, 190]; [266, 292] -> -0.14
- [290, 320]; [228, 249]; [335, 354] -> 0.00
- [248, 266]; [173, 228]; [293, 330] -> 0.02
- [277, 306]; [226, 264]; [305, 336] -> 0.07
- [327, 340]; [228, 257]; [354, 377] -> -0.01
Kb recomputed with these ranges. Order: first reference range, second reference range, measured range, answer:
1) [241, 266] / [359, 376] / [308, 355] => -0.33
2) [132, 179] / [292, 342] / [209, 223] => 0.06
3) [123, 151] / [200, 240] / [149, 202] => -0.15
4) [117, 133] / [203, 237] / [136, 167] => 0.41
